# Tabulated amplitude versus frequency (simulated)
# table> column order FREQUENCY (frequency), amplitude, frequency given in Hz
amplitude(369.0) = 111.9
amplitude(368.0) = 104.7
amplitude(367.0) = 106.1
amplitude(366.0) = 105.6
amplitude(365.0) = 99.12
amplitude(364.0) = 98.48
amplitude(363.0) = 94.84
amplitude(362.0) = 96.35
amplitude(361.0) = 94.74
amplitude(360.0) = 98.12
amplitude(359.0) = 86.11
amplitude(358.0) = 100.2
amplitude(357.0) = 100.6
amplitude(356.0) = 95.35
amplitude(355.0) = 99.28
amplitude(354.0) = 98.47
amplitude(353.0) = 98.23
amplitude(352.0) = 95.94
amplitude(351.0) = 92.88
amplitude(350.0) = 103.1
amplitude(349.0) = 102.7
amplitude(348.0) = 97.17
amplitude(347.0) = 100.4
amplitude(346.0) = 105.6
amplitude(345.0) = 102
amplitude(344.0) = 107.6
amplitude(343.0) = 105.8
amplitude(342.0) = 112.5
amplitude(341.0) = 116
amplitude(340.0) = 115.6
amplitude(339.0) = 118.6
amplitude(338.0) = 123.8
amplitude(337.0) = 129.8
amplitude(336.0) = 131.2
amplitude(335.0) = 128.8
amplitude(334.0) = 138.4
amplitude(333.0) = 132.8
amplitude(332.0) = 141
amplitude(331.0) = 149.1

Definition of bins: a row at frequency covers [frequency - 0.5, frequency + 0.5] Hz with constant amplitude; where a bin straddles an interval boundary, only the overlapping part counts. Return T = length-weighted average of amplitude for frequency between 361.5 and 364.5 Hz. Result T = 96.6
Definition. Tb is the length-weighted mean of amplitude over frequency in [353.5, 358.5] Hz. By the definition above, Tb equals 98.8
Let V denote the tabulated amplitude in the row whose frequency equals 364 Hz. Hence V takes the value 98.48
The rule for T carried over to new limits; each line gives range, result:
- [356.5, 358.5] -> 100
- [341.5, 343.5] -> 109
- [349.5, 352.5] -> 97.3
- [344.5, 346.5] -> 104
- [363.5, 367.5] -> 102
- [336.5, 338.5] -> 127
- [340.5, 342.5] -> 114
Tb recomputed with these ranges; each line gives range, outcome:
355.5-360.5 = 96.1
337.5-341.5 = 118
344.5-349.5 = 102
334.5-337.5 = 130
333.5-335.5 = 134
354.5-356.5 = 97.3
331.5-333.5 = 137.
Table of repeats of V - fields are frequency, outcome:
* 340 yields 115.6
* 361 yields 94.74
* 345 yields 102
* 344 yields 107.6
